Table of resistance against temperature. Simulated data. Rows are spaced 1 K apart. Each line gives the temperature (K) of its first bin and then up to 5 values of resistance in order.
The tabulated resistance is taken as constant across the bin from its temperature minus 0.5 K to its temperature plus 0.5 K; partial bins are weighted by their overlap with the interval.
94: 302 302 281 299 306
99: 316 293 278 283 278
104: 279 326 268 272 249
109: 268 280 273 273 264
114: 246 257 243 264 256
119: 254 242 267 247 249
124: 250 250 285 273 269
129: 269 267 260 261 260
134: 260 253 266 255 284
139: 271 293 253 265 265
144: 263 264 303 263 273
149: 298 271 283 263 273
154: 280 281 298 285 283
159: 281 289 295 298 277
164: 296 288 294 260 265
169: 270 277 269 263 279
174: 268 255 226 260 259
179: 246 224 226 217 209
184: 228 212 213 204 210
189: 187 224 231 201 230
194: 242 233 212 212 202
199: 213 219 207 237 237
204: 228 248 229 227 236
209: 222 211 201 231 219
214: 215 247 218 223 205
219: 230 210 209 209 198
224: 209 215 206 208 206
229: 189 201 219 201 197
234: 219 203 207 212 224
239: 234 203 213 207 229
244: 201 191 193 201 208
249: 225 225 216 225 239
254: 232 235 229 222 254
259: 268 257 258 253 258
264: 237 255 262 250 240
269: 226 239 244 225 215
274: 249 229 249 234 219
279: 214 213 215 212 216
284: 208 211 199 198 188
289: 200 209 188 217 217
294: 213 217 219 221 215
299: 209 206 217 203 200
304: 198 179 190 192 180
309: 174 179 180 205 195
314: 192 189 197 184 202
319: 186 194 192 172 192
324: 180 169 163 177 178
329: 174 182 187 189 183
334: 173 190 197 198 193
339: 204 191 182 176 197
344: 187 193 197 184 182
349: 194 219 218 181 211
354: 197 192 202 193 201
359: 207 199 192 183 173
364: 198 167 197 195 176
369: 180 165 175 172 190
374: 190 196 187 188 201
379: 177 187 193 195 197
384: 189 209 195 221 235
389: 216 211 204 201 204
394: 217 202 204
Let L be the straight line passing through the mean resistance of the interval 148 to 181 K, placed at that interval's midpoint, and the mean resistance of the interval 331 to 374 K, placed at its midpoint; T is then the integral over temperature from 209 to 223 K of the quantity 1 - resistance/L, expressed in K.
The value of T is 1.9 K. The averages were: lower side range 273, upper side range 190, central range 217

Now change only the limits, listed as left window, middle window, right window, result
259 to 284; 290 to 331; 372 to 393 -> 5.4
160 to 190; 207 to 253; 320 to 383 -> 3.6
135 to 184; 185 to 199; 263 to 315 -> 2.2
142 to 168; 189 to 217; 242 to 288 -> 3.8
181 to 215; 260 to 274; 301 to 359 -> -2.7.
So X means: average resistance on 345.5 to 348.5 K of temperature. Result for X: 188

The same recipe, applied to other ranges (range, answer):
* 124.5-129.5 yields 269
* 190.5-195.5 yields 227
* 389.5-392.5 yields 205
